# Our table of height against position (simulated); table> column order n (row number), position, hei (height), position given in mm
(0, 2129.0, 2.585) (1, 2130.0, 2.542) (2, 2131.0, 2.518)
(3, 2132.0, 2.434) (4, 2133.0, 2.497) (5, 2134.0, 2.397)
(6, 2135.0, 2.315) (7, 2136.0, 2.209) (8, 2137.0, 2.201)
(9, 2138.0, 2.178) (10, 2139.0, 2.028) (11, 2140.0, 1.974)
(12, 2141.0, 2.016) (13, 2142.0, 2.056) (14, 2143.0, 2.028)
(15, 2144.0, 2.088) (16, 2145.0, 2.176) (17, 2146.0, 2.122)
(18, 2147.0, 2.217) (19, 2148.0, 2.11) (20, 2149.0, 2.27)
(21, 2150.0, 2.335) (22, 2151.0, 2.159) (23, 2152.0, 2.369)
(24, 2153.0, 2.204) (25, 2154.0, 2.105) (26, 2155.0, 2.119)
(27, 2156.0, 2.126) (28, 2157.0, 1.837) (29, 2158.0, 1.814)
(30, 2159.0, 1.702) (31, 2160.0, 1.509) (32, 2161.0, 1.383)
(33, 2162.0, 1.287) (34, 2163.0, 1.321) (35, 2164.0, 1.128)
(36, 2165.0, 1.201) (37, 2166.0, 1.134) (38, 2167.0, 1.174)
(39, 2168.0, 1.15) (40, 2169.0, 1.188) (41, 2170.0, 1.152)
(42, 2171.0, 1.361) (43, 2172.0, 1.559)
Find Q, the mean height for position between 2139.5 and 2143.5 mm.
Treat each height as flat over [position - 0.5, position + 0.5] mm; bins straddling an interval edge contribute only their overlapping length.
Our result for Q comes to 2.02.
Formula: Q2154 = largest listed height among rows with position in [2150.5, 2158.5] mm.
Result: 2.369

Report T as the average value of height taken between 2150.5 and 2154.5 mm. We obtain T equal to 2.21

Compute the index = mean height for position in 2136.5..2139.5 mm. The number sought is 2.14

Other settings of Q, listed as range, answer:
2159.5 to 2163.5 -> 1.38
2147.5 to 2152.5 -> 2.25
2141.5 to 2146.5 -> 2.09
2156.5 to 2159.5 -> 1.78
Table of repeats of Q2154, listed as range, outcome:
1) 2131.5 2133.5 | 2.497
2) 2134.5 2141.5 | 2.315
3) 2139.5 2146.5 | 2.176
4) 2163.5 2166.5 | 1.201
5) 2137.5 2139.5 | 2.178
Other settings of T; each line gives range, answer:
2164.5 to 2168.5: 1.16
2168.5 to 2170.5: 1.17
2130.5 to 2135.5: 2.43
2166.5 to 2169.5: 1.17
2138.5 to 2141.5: 2.01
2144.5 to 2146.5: 2.15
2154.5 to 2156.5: 2.12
